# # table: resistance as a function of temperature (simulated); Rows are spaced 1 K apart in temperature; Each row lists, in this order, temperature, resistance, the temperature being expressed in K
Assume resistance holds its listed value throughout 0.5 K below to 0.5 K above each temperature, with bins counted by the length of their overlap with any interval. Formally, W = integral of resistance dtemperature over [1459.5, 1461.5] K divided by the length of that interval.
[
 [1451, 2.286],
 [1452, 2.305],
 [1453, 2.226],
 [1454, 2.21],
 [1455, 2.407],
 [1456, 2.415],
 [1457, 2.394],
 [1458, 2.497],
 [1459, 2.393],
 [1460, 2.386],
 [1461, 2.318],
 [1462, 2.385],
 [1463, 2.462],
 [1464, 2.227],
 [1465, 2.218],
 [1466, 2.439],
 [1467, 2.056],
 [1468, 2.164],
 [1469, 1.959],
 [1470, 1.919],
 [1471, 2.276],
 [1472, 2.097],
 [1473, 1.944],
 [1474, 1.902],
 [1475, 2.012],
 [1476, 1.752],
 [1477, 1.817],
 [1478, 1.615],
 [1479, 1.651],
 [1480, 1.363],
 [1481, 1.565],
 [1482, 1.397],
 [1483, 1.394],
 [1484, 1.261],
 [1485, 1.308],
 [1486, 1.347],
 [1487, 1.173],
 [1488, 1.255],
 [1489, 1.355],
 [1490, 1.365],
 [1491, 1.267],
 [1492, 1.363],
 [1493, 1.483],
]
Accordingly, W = 2.35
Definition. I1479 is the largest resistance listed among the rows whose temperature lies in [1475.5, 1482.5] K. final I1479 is 1.817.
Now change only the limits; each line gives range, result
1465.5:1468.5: 2.439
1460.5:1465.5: 2.462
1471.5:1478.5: 2.097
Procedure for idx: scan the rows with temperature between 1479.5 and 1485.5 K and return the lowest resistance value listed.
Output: 1.261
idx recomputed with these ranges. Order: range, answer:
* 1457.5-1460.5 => 2.386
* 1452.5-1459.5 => 2.21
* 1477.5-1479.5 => 1.615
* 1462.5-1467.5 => 2.056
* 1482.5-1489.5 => 1.173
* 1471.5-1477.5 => 1.752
